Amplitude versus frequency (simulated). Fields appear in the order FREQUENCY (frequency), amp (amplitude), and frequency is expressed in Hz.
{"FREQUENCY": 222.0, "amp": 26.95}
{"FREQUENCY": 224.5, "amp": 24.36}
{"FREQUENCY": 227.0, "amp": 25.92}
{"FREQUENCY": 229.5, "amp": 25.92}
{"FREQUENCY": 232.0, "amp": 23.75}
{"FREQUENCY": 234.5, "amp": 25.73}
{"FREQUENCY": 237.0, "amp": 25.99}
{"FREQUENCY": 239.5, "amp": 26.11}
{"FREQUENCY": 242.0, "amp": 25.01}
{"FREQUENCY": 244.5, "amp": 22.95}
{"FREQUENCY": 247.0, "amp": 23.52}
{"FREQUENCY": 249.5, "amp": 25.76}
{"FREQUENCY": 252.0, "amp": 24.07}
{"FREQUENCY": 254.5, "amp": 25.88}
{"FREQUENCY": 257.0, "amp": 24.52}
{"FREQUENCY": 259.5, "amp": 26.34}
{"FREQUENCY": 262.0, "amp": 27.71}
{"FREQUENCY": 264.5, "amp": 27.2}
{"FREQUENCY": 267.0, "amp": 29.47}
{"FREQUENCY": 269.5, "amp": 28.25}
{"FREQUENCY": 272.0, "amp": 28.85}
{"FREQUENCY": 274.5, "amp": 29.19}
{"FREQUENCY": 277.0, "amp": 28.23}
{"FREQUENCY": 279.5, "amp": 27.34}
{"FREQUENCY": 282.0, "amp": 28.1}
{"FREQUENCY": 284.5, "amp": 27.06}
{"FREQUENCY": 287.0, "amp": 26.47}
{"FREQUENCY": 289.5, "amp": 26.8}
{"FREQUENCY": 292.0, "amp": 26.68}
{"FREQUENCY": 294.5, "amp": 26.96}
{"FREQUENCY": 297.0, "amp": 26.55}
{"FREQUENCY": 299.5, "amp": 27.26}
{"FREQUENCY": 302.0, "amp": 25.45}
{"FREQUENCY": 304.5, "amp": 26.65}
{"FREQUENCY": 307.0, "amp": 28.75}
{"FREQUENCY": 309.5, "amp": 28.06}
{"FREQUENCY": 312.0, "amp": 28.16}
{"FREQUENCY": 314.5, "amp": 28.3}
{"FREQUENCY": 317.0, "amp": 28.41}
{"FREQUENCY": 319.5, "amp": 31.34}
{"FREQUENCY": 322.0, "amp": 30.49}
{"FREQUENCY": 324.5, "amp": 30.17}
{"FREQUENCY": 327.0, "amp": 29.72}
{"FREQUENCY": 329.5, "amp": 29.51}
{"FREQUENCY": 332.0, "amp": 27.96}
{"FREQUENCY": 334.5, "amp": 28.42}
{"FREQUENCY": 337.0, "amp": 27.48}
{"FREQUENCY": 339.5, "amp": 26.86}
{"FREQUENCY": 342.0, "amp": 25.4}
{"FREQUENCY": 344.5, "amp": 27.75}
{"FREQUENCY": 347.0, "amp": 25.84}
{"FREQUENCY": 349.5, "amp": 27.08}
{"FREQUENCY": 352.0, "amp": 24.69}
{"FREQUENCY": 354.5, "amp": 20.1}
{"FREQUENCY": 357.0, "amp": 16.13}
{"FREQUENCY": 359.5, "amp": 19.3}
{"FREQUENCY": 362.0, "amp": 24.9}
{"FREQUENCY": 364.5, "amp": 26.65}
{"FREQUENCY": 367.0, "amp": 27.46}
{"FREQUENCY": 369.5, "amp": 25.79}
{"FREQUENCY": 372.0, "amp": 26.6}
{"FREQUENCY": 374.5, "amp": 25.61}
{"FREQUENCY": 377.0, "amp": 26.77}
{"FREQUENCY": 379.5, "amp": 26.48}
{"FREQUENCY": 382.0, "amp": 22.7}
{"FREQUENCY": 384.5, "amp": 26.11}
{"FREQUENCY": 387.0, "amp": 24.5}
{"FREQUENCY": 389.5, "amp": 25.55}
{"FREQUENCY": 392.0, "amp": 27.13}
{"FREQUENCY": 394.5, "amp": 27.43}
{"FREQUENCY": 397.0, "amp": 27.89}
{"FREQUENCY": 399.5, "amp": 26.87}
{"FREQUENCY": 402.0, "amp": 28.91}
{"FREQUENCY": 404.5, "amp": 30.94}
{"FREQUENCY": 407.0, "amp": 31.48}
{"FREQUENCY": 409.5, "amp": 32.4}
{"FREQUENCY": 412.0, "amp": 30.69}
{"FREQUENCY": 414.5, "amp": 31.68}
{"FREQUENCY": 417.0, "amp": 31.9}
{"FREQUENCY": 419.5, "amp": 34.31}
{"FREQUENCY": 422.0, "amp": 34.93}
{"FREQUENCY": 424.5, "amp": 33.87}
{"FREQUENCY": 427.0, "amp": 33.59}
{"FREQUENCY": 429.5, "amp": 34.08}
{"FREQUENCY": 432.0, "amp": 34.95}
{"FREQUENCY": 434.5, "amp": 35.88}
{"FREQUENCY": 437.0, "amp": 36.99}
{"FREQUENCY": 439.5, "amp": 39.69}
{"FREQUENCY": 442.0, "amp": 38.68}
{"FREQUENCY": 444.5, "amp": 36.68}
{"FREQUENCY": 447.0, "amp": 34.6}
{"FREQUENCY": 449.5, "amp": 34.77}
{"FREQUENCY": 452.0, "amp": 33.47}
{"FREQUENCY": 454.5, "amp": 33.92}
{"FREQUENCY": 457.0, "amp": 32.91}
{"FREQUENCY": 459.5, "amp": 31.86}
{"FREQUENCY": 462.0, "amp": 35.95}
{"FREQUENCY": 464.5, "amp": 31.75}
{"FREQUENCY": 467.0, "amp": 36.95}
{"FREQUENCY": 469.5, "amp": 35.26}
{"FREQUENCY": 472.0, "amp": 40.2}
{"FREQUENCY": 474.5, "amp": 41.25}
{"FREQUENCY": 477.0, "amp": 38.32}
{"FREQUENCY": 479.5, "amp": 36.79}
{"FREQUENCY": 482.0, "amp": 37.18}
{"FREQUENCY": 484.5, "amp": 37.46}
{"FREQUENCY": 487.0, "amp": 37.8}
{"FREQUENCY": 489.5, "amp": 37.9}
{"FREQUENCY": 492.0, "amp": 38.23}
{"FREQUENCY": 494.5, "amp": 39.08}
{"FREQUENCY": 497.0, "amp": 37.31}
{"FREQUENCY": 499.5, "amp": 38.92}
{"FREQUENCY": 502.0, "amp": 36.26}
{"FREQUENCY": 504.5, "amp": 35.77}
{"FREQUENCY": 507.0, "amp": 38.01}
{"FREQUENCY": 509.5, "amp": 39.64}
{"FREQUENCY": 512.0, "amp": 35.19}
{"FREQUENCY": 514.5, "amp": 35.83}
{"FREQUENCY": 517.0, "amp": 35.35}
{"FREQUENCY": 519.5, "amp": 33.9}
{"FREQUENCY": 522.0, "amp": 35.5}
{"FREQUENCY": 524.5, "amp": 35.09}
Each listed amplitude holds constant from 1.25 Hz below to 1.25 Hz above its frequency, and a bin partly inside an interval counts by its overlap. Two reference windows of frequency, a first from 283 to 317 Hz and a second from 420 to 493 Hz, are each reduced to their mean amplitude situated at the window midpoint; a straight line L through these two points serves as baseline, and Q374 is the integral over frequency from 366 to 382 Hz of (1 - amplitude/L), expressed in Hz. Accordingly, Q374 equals 2.7 Hz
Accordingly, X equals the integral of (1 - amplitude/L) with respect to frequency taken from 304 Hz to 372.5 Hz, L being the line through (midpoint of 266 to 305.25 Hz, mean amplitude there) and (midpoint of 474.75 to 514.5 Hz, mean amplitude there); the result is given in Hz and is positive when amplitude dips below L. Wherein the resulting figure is 7.3 Hz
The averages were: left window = 27.5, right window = 37.6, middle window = 26.7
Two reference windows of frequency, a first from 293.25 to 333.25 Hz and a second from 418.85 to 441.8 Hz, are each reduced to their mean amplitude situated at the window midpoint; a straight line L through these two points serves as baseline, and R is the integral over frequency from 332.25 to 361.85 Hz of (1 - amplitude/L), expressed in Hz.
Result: 5.6 Hz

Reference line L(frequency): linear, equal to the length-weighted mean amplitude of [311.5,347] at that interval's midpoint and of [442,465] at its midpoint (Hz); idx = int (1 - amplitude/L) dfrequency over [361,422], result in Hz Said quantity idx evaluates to 6.5 Hz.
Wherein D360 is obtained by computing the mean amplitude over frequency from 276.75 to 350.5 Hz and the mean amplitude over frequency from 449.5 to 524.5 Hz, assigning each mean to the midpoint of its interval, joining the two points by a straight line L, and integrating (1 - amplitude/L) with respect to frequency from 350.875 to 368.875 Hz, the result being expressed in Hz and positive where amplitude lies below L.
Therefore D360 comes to 4.3 Hz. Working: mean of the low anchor 27.8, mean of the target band 22.8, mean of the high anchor 36.4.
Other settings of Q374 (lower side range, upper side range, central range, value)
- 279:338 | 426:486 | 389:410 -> 2.7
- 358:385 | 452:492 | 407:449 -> -4.2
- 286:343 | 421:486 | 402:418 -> 1.0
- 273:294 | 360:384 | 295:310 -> 0.0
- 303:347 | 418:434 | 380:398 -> 3.5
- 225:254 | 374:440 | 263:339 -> -3.1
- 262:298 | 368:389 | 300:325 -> -1.4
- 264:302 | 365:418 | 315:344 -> -1.0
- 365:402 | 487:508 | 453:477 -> -0.8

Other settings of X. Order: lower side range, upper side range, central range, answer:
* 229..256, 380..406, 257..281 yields -2.5 Hz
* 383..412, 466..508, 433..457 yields -1.9 Hz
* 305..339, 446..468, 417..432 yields -0.6 Hz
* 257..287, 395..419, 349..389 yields 7.1 Hz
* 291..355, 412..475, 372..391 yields 3.5 Hz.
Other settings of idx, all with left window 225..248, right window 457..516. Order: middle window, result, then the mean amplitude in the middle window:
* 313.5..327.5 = -0.36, 29.8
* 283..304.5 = 0.82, 26.7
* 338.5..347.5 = 1.08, 26.5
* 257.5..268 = -0.47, 27.4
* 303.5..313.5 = 0.17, 27.9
